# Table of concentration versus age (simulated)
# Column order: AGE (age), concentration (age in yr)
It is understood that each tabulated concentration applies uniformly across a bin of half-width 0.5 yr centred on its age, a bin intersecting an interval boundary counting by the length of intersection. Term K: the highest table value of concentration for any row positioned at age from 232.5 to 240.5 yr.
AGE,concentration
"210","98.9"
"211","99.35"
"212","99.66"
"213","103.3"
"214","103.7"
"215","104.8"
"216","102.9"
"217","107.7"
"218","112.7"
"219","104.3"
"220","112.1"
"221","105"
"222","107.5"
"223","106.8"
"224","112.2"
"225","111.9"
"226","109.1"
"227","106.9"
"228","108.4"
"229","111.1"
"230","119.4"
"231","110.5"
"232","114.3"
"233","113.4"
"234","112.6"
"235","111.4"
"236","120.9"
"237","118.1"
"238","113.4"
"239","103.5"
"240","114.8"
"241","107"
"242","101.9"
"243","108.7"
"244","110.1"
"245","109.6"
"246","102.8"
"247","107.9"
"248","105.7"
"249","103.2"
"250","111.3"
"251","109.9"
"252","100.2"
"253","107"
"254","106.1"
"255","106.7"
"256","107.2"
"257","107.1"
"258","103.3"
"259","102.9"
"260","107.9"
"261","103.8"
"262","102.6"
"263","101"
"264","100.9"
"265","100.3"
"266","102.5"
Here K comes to 120.9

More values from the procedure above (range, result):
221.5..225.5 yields 112.2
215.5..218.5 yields 112.7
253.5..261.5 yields 107.9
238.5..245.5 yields 114.8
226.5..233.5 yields 119.4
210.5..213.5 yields 103.3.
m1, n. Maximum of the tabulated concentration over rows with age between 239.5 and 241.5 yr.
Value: 114.8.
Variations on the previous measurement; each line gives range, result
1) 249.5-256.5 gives 111.3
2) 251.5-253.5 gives 107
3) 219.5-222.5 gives 112.1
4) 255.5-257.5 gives 107.2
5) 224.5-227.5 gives 111.9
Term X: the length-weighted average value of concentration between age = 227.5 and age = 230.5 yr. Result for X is 113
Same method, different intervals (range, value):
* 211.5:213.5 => 101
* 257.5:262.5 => 104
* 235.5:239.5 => 114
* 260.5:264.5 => 102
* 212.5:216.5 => 104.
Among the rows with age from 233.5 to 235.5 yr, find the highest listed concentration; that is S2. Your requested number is 112.6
